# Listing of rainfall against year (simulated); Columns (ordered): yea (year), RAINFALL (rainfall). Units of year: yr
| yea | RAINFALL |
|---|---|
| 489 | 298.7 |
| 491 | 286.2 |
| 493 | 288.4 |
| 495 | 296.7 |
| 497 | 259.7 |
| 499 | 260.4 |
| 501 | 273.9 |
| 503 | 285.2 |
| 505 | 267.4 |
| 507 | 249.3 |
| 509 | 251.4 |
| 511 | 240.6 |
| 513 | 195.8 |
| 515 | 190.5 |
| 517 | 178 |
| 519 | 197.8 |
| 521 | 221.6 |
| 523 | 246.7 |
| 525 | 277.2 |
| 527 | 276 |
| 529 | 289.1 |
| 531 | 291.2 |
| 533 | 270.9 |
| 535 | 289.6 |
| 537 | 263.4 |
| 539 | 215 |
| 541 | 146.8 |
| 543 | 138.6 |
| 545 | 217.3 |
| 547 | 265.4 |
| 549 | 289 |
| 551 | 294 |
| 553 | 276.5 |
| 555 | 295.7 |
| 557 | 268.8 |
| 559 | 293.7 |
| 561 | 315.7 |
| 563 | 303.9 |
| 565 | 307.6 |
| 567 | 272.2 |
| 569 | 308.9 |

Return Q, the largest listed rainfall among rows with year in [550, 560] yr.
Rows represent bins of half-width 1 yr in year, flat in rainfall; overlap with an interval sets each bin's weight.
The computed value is 295.7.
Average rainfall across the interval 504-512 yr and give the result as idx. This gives 252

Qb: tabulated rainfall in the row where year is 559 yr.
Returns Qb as 293.7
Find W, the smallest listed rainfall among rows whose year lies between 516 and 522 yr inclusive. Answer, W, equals 178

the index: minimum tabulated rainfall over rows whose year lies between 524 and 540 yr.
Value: 215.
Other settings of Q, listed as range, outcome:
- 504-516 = 267.4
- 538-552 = 294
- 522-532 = 291.2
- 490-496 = 296.7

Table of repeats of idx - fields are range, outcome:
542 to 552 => 241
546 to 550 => 277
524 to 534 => 281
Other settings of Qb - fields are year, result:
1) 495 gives 296.7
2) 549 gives 289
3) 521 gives 221.6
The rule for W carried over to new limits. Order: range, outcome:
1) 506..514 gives 195.8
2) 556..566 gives 268.8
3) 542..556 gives 138.6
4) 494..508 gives 249.3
